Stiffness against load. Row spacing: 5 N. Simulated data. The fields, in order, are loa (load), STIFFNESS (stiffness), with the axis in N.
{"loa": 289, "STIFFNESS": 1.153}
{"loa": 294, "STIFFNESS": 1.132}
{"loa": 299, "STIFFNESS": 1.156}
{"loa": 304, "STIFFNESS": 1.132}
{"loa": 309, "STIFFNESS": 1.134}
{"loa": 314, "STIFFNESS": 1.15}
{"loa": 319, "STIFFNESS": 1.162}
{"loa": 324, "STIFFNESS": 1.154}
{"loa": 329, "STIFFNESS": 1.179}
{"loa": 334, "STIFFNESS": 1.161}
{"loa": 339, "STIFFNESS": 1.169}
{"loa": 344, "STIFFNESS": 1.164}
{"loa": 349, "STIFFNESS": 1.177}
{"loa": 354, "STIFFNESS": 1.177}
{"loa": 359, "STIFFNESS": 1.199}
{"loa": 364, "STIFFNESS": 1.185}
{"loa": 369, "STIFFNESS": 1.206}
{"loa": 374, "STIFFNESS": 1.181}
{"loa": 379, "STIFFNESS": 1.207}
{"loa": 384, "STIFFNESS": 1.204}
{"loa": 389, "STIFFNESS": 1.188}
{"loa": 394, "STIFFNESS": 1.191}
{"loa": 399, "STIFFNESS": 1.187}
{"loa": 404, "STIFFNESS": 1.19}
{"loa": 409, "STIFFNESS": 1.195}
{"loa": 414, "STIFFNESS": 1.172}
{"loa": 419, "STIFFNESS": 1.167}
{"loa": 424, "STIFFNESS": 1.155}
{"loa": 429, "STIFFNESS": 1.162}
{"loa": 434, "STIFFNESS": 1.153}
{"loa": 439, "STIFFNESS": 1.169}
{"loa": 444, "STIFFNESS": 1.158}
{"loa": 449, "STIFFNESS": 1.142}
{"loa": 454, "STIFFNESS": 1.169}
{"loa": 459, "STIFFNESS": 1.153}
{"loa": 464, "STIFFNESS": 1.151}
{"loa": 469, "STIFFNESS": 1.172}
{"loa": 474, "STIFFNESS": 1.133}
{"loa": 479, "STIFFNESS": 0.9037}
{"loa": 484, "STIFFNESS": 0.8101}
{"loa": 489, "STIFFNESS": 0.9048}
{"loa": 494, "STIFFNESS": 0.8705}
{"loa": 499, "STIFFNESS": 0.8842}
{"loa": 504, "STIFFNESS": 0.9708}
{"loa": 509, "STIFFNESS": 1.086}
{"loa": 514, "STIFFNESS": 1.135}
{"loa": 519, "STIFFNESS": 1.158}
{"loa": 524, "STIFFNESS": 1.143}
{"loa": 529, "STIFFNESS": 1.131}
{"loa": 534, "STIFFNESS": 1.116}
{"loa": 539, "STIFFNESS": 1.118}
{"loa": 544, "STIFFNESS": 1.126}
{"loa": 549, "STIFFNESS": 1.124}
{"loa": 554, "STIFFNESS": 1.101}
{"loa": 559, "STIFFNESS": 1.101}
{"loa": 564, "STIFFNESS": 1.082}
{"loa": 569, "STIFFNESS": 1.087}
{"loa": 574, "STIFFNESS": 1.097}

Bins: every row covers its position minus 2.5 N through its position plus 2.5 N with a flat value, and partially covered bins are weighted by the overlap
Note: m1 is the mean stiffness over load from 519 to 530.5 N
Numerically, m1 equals 1.14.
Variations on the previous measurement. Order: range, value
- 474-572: 1.05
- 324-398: 1.18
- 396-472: 1.17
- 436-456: 1.16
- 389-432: 1.18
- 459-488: 1.04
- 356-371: 1.2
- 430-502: 1.06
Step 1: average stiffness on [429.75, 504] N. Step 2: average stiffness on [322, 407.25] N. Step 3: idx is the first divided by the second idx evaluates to 0.9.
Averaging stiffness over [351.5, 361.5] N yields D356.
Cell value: 1.19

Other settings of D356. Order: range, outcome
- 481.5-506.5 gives 0.888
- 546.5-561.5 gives 1.11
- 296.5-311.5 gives 1.14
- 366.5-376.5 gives 1.19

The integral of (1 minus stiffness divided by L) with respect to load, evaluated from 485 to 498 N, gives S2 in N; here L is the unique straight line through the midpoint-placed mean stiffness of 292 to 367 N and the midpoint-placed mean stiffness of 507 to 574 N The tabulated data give 2.9 N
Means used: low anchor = 1.16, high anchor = 1.12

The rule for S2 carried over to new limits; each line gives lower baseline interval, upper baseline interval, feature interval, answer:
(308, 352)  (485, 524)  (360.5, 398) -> -2.6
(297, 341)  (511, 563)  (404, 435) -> -0.8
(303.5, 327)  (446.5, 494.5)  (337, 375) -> -2.1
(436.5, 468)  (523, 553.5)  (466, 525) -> 6.6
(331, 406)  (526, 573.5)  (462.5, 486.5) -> 2.4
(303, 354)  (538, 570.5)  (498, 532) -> 1.0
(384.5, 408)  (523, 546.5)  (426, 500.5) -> 6.1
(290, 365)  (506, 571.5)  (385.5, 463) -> -2.0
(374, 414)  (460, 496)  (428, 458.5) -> -2.2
